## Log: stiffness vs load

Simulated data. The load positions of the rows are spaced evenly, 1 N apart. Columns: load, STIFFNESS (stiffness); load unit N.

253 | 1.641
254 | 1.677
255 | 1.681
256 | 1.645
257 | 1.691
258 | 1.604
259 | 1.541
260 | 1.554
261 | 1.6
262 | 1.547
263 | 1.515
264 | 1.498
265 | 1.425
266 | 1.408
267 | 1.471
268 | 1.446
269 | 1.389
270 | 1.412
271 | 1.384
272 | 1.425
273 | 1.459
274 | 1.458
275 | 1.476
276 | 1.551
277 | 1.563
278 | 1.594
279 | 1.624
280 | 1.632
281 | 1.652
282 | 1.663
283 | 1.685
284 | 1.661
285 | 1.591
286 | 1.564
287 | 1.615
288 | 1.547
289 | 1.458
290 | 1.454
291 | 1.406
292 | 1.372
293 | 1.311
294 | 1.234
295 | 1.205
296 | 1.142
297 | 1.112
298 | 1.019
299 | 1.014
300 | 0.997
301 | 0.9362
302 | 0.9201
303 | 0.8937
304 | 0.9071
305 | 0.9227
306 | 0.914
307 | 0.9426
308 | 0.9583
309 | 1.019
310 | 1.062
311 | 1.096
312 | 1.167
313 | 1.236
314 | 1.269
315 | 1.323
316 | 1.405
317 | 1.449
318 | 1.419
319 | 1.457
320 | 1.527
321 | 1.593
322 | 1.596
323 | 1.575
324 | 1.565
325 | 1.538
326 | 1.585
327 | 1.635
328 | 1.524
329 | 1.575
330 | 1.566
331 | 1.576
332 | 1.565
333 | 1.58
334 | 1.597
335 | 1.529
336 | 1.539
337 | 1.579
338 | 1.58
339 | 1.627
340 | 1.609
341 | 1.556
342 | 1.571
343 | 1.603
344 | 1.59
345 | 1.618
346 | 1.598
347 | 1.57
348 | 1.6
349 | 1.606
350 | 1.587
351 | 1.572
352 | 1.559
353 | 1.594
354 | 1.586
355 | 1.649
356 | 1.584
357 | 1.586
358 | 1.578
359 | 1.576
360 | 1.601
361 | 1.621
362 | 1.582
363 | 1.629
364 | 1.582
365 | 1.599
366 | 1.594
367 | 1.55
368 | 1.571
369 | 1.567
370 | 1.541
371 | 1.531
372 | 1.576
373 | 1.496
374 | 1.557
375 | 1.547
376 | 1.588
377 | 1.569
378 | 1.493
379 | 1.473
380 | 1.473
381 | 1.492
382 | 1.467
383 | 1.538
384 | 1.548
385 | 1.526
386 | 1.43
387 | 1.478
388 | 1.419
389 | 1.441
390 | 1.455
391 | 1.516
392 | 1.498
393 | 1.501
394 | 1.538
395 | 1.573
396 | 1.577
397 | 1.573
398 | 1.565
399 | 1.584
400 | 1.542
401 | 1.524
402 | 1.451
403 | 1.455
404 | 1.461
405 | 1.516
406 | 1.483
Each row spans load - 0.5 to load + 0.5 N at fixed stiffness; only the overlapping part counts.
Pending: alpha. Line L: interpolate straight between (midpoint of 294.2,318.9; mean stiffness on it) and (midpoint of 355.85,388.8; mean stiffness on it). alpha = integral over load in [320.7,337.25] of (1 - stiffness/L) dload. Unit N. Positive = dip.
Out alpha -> -4.2 N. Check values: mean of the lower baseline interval 1.1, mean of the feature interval 1.57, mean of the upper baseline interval 1.54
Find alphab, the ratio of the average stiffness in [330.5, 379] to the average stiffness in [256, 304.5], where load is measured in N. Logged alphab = 1.1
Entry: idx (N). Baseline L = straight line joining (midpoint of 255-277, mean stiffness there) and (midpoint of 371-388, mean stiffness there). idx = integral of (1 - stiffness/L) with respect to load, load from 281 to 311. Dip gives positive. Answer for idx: 5.5 N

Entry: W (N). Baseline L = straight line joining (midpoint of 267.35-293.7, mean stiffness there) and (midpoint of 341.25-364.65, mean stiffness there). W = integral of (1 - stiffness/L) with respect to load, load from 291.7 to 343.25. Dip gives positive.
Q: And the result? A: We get 7.3 N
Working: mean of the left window 1.51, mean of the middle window 1.33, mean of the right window 1.59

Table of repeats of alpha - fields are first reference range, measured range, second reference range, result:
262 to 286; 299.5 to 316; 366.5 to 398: 5.2 N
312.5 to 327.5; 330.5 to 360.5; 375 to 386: -1.9 N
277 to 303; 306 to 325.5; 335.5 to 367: 2.0 N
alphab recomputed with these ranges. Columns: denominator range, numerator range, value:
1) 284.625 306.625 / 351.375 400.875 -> 1.28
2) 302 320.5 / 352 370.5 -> 1.37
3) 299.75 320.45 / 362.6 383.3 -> 1.36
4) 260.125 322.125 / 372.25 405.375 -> 1.12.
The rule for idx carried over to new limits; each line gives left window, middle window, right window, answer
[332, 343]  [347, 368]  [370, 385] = -0.53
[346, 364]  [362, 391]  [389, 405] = 0.52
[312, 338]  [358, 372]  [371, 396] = -0.66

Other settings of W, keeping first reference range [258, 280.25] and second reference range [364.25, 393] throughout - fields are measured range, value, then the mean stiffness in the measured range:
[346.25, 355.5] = -0.5 N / 1.59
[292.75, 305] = 3.7 N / 1.05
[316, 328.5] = -0.2 N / 1.53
